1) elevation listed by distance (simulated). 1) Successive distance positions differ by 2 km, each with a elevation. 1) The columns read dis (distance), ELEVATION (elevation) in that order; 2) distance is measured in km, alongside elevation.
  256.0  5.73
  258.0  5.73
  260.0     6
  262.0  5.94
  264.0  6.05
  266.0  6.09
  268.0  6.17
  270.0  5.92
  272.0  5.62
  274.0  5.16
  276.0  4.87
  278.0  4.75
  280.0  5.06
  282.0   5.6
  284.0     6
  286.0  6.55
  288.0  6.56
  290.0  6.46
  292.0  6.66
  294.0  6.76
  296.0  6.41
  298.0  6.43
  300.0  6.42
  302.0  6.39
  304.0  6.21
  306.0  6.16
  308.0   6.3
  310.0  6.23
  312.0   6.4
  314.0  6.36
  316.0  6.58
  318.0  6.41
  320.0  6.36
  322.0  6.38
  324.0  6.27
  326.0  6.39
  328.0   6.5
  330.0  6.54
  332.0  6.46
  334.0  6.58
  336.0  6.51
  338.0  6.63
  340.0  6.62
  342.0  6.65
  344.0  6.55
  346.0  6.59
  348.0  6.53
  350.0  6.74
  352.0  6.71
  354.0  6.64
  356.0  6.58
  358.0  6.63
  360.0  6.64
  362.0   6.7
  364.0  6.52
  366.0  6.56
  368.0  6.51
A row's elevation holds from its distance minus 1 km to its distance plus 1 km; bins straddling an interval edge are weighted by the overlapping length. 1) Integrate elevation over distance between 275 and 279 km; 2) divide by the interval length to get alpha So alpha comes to 4.81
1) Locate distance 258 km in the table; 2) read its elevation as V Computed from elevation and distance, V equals 5.73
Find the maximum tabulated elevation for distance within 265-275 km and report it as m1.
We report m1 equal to 6.17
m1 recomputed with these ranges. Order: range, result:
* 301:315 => 6.4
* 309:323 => 6.58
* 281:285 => 6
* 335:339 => 6.63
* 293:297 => 6.76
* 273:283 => 5.6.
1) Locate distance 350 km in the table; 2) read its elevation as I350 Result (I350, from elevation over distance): 6.74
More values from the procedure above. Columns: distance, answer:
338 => 6.63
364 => 6.52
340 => 6.62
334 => 6.58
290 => 6.46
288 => 6.56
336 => 6.51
